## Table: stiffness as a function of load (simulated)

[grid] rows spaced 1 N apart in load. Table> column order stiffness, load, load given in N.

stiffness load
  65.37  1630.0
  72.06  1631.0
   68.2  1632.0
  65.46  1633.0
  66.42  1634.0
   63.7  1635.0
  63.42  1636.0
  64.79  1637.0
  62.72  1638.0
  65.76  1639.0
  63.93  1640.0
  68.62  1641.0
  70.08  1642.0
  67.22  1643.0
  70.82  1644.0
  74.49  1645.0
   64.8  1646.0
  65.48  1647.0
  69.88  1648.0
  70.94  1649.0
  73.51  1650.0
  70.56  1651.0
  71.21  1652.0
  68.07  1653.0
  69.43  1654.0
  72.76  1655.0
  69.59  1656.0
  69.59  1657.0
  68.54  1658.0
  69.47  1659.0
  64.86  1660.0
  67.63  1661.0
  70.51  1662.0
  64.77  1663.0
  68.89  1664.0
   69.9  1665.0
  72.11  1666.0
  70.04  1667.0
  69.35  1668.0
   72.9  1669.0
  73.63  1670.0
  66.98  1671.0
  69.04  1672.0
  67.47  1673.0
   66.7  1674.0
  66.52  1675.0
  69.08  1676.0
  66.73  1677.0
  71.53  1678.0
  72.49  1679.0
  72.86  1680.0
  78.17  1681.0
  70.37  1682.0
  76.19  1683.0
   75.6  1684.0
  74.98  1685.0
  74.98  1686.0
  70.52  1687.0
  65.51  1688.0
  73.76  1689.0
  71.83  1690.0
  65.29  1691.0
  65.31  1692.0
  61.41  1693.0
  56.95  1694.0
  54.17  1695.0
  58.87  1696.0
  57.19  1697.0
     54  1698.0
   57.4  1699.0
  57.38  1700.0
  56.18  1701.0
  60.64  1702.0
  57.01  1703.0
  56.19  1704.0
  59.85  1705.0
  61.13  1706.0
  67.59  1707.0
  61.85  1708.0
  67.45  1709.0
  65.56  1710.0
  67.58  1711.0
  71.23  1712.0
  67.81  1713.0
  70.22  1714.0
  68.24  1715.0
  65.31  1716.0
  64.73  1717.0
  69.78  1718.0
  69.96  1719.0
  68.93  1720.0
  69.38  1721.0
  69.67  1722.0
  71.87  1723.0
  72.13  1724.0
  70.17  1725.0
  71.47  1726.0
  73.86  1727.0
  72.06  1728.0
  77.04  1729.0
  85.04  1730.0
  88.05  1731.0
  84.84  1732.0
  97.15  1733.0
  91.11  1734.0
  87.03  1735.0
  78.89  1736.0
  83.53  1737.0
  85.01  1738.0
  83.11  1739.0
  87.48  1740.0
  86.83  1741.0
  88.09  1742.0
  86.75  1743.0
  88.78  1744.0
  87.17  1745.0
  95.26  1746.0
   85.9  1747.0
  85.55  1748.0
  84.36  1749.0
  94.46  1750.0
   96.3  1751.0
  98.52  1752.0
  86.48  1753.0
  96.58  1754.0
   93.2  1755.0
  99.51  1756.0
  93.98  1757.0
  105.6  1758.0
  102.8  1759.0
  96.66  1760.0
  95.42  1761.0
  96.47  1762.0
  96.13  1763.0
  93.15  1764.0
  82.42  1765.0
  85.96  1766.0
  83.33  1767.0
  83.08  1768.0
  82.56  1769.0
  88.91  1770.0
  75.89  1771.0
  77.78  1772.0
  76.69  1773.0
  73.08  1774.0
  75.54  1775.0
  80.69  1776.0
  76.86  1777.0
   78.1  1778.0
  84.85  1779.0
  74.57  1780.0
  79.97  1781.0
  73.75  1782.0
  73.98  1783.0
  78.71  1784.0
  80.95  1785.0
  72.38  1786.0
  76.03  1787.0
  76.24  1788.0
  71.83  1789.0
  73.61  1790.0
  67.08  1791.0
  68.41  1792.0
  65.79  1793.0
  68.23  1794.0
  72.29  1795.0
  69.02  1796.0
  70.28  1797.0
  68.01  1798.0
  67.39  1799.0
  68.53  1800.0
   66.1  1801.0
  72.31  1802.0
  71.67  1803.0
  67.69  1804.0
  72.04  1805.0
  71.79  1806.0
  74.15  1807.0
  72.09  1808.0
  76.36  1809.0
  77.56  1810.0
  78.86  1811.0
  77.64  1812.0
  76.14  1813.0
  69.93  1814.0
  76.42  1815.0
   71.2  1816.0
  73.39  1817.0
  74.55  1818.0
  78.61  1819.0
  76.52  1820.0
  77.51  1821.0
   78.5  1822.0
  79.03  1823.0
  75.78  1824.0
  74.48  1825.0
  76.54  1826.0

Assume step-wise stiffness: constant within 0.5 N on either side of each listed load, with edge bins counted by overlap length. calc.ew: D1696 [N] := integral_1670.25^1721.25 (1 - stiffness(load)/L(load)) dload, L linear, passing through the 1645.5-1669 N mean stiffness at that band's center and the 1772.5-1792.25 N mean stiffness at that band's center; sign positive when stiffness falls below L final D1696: 3.6 N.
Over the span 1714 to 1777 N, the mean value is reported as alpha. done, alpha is 83.8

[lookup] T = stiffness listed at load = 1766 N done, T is 85.96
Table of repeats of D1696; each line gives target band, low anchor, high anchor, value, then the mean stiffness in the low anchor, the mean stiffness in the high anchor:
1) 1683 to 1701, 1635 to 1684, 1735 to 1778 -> 2.59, 69.3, 87.8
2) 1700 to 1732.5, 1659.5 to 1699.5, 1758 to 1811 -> 1.25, 67.9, 77.7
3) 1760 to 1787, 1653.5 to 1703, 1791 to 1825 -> -3.94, 67.4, 72.8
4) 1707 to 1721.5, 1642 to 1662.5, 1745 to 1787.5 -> 1.99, 69.5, 86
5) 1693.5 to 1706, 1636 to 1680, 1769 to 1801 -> 2.37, 68.9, 74.4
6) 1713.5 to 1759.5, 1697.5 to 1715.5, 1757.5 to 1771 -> -3.34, 62.6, 91.1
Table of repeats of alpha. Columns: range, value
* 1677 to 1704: 65.6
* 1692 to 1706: 57.9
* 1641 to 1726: 67.7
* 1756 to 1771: 91.6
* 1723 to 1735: 80.2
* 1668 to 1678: 68.9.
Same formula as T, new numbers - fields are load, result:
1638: 62.72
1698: 54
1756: 99.51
